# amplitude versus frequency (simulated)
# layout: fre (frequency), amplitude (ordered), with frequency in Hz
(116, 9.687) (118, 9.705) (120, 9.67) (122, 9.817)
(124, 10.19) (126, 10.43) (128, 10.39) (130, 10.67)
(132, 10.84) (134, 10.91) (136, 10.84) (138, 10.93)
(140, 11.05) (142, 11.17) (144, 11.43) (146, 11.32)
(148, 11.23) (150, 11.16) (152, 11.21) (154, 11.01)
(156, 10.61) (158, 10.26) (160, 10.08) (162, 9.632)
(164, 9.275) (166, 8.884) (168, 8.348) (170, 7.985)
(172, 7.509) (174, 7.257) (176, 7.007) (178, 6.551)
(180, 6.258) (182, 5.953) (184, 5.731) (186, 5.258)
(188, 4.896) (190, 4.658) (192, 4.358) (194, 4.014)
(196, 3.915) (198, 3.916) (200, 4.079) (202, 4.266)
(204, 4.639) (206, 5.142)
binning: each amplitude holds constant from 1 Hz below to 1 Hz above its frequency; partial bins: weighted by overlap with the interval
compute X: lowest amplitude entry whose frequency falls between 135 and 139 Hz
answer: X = 10.84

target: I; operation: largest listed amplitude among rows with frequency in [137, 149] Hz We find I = 11.43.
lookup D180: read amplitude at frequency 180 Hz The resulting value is 6.258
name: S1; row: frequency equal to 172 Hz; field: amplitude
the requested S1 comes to 7.509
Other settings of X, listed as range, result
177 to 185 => 5.731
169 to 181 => 6.258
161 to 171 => 7.985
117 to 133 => 9.67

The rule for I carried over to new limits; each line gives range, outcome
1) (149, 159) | 11.21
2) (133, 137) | 10.91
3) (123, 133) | 10.84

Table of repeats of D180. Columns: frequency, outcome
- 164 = 9.275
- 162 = 9.632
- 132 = 10.84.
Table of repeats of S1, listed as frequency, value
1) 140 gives 11.05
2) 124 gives 10.19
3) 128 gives 10.39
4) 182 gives 5.953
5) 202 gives 4.266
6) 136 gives 10.84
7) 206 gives 5.142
